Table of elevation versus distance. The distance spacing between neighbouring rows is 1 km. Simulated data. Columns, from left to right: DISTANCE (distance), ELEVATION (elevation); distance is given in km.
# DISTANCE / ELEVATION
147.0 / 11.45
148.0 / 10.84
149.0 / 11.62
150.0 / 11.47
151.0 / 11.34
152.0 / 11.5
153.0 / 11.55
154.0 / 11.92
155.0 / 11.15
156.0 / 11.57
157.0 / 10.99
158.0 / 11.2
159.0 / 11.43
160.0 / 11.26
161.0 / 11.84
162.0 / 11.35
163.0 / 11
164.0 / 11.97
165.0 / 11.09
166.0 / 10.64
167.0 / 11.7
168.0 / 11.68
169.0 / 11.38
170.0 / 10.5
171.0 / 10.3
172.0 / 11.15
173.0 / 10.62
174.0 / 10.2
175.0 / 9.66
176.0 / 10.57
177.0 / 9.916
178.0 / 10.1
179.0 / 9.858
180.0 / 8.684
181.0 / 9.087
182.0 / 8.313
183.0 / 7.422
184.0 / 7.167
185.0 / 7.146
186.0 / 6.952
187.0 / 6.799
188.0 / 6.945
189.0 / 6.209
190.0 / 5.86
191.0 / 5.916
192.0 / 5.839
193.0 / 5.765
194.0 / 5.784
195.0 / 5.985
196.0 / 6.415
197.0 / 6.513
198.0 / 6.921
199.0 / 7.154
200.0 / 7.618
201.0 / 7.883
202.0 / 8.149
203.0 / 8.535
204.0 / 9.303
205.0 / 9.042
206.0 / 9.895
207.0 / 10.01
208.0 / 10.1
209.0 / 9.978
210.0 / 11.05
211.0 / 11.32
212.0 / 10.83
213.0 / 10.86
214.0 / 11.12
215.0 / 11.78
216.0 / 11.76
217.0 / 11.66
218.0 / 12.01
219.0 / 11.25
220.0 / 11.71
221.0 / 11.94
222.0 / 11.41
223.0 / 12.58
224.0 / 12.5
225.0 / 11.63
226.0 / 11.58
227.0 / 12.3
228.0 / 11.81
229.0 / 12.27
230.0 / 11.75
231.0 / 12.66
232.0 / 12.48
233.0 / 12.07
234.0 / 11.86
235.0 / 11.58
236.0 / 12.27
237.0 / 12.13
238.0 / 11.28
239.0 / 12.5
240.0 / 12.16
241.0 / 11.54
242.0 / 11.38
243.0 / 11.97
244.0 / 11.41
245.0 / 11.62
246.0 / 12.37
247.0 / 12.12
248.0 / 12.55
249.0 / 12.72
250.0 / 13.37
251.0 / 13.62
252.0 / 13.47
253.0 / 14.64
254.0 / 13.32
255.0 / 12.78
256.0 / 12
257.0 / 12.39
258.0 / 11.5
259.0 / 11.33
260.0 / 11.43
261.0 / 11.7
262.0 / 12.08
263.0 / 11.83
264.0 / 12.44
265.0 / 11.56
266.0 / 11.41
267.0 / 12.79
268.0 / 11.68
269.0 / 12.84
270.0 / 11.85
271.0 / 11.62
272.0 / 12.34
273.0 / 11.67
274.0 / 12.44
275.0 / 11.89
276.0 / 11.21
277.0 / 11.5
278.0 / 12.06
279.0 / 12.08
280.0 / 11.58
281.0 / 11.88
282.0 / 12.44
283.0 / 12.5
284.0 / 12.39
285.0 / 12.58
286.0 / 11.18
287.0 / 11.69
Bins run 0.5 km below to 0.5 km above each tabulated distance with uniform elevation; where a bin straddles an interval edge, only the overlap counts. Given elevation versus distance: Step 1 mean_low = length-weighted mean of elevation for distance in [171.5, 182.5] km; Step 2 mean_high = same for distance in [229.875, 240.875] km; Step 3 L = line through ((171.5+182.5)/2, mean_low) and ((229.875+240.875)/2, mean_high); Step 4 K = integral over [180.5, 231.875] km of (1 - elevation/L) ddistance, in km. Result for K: 7.8 km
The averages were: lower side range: 9.83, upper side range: 12.1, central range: 9.37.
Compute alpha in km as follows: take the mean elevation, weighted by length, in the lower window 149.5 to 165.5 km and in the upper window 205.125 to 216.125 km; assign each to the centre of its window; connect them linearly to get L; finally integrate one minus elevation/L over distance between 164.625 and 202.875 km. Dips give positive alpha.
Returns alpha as 9.2 km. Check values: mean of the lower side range 11.4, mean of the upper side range 10.7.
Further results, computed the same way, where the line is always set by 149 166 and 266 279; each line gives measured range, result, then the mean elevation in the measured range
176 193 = 5.7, 7.67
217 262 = -1.3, 12.2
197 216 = 3.5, 9.51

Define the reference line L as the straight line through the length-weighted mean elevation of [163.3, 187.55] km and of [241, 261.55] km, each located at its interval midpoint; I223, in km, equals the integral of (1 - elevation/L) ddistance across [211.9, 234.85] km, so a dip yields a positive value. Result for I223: -0.9 km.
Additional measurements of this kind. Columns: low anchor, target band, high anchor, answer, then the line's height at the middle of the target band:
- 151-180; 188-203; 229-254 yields 6.3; 11.5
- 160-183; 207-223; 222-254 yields 0.5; 11.6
